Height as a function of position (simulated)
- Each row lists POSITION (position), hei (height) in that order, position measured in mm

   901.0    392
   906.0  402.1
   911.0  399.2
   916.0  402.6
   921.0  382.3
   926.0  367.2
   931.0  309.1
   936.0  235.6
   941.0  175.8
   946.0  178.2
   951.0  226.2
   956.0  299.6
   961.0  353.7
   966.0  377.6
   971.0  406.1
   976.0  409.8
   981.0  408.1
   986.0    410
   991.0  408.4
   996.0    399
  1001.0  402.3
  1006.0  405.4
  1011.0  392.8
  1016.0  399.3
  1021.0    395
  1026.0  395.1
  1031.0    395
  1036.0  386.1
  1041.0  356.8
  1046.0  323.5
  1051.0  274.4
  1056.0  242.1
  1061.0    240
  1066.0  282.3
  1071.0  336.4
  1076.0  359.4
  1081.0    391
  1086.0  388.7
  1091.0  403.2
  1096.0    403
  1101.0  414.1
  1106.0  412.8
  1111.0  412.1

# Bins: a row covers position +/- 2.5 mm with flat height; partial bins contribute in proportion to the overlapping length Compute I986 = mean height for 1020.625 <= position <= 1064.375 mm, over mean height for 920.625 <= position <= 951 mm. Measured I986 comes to 1.3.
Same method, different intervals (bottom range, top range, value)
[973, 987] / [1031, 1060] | 0.78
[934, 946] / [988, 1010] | 2.03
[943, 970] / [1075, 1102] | 1.35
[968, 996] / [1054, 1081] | 0.74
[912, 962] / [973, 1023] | 1.37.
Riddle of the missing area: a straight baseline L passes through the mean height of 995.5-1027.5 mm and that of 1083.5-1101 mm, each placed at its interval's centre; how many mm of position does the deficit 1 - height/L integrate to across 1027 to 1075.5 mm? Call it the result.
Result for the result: 9.7 mm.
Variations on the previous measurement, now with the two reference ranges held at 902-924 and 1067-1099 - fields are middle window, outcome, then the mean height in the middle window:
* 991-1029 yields -1.43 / 399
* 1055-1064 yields 3.22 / 243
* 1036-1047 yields 0.81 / 353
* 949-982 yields 3.01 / 354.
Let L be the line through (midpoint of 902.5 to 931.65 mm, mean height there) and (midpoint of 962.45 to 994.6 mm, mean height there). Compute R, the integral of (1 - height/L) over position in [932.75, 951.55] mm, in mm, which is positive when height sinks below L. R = 8.9 mm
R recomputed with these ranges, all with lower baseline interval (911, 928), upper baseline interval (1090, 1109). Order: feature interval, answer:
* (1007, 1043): 0.9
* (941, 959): 7.4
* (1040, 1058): 4.8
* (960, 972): 0.4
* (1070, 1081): 1.3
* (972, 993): -0.8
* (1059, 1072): 3.9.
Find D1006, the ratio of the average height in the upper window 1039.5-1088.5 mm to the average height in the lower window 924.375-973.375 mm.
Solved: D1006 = 1.09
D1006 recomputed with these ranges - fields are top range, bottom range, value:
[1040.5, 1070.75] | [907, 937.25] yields 0.80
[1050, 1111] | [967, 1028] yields 0.87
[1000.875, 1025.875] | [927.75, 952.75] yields 1.74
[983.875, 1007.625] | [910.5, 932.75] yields 1.09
